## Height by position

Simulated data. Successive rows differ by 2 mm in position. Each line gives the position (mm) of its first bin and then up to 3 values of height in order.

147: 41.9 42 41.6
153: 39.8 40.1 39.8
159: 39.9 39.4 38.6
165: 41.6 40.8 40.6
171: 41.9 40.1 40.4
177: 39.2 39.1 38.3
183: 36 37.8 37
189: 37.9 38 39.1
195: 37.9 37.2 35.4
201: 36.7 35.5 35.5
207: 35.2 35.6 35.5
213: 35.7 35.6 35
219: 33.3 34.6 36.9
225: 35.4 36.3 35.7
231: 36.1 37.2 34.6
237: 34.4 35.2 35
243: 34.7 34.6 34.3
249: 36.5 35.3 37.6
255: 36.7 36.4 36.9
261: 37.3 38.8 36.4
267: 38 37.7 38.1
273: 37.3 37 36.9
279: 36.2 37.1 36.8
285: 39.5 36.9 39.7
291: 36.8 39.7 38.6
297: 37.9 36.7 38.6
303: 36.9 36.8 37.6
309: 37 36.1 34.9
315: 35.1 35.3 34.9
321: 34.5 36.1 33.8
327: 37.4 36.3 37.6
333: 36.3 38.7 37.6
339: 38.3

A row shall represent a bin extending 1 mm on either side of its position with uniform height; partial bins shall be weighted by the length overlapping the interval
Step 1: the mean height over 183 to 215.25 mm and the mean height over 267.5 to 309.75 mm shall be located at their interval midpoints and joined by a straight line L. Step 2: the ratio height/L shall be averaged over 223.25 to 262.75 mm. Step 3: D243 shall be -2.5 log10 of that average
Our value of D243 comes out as 0.04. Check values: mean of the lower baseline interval 36.6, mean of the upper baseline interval 37.6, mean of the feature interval 35.9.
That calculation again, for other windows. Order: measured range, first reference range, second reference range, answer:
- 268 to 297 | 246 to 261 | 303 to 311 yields -0.03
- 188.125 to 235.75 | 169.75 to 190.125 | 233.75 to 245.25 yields 0.02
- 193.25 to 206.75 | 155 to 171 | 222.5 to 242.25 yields 0.04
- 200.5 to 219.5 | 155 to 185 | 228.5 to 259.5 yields 0.06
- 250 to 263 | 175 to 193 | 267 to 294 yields 0.03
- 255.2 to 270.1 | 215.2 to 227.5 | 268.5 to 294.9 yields -0.01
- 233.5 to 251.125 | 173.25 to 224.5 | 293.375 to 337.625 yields 0.05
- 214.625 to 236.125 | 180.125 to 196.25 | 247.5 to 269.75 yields 0.05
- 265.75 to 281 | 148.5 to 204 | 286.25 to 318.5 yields 0.01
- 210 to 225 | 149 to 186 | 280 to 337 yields 0.10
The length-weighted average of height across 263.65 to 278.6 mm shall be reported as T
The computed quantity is 37.3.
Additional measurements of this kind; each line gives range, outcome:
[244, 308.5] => 37.2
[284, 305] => 38.1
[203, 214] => 35.5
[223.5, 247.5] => 35.3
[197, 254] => 35.5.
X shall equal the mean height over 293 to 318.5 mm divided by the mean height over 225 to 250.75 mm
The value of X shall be 1.0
